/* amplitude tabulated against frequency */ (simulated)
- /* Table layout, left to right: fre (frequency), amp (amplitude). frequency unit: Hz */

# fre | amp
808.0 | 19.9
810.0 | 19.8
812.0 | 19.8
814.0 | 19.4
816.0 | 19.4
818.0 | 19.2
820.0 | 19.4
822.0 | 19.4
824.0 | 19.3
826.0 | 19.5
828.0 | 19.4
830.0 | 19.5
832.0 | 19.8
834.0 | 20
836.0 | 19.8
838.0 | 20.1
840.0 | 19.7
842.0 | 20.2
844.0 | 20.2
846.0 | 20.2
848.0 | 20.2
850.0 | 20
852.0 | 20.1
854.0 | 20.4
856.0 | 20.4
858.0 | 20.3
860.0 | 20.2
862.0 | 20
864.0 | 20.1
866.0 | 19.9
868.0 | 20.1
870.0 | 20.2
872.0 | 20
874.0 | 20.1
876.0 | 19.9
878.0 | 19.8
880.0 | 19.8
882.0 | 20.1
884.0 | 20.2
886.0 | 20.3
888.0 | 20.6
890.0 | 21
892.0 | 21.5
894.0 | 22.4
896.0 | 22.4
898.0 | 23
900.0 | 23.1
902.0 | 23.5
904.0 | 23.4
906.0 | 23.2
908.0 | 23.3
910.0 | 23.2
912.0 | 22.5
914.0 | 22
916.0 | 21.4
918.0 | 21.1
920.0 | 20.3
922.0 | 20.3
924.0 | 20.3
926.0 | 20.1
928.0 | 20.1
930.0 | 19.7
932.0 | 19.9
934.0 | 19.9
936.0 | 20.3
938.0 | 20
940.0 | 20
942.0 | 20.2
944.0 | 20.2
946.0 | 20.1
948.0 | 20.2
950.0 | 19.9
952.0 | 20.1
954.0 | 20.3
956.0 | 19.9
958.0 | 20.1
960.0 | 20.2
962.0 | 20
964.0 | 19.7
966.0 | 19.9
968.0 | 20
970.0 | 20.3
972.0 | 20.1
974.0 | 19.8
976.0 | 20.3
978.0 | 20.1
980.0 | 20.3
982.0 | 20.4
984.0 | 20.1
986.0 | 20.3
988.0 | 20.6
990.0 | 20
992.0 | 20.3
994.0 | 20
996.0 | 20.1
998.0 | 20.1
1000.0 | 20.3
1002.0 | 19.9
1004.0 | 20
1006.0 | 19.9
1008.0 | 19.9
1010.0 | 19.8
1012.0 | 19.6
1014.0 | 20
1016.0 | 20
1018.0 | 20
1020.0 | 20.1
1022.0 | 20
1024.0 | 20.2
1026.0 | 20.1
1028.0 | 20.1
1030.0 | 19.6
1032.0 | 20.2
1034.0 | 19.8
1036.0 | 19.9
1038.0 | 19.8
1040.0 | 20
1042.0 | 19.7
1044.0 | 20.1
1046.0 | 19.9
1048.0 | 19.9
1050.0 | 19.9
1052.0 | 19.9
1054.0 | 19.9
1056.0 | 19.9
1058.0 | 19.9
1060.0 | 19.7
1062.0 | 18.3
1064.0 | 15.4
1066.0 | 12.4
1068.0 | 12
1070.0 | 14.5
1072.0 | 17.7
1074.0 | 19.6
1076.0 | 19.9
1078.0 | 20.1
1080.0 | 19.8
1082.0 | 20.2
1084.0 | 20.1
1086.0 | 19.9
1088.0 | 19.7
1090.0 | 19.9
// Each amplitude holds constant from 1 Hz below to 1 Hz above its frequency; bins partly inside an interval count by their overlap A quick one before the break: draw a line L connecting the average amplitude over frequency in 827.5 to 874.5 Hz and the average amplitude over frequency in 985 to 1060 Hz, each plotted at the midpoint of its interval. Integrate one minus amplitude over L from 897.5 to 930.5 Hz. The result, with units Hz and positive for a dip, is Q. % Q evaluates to -2.9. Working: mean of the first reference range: 20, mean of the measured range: 21.8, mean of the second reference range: 20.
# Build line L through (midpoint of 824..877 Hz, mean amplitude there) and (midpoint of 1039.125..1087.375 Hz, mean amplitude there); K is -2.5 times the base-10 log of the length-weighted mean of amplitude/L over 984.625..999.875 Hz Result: -0.06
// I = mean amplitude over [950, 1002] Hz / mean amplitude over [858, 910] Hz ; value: 0.95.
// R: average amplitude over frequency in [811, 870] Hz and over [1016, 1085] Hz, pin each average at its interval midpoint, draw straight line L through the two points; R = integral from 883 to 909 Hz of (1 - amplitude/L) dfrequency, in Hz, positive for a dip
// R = -3.3 Hz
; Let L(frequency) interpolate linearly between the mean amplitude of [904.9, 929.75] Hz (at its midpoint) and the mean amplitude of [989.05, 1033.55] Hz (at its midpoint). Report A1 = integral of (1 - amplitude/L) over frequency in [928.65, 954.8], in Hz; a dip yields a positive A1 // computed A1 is 1.25 Hz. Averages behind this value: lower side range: 21.4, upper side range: 20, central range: 20.1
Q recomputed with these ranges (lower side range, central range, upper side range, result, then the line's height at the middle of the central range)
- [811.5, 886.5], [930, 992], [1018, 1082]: -2.2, 19.4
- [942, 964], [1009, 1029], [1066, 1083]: -1.3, 18.8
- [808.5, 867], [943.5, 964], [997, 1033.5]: -0.1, 19.9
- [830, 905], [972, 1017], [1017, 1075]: -1.6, 19.4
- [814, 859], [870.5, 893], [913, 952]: -0.3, 20.1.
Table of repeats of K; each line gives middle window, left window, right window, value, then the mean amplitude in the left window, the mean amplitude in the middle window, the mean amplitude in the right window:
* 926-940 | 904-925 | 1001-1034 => 0.08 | 21.8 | 20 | 20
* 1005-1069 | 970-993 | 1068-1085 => 0.00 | 20.2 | 19.2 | 18.6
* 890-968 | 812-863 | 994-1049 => -0.06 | 19.8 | 21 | 20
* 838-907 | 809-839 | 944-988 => -0.05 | 19.6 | 20.8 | 20.1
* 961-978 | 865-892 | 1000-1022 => 0.00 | 20.2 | 20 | 19.9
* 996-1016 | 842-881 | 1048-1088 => -0.06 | 20.1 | 20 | 18.4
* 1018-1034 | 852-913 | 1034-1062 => 0.00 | 21.1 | 20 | 19.8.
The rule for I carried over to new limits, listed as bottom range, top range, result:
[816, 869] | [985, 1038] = 1.01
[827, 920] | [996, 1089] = 0.93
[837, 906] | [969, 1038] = 0.97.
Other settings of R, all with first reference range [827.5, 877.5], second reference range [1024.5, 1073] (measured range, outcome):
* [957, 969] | -0.4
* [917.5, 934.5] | -0.5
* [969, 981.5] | -0.6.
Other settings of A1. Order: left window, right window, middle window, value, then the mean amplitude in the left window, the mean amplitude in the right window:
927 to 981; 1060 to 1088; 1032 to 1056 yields -2.0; 20.1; 17.8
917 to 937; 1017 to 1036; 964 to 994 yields -0.1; 20.2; 20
